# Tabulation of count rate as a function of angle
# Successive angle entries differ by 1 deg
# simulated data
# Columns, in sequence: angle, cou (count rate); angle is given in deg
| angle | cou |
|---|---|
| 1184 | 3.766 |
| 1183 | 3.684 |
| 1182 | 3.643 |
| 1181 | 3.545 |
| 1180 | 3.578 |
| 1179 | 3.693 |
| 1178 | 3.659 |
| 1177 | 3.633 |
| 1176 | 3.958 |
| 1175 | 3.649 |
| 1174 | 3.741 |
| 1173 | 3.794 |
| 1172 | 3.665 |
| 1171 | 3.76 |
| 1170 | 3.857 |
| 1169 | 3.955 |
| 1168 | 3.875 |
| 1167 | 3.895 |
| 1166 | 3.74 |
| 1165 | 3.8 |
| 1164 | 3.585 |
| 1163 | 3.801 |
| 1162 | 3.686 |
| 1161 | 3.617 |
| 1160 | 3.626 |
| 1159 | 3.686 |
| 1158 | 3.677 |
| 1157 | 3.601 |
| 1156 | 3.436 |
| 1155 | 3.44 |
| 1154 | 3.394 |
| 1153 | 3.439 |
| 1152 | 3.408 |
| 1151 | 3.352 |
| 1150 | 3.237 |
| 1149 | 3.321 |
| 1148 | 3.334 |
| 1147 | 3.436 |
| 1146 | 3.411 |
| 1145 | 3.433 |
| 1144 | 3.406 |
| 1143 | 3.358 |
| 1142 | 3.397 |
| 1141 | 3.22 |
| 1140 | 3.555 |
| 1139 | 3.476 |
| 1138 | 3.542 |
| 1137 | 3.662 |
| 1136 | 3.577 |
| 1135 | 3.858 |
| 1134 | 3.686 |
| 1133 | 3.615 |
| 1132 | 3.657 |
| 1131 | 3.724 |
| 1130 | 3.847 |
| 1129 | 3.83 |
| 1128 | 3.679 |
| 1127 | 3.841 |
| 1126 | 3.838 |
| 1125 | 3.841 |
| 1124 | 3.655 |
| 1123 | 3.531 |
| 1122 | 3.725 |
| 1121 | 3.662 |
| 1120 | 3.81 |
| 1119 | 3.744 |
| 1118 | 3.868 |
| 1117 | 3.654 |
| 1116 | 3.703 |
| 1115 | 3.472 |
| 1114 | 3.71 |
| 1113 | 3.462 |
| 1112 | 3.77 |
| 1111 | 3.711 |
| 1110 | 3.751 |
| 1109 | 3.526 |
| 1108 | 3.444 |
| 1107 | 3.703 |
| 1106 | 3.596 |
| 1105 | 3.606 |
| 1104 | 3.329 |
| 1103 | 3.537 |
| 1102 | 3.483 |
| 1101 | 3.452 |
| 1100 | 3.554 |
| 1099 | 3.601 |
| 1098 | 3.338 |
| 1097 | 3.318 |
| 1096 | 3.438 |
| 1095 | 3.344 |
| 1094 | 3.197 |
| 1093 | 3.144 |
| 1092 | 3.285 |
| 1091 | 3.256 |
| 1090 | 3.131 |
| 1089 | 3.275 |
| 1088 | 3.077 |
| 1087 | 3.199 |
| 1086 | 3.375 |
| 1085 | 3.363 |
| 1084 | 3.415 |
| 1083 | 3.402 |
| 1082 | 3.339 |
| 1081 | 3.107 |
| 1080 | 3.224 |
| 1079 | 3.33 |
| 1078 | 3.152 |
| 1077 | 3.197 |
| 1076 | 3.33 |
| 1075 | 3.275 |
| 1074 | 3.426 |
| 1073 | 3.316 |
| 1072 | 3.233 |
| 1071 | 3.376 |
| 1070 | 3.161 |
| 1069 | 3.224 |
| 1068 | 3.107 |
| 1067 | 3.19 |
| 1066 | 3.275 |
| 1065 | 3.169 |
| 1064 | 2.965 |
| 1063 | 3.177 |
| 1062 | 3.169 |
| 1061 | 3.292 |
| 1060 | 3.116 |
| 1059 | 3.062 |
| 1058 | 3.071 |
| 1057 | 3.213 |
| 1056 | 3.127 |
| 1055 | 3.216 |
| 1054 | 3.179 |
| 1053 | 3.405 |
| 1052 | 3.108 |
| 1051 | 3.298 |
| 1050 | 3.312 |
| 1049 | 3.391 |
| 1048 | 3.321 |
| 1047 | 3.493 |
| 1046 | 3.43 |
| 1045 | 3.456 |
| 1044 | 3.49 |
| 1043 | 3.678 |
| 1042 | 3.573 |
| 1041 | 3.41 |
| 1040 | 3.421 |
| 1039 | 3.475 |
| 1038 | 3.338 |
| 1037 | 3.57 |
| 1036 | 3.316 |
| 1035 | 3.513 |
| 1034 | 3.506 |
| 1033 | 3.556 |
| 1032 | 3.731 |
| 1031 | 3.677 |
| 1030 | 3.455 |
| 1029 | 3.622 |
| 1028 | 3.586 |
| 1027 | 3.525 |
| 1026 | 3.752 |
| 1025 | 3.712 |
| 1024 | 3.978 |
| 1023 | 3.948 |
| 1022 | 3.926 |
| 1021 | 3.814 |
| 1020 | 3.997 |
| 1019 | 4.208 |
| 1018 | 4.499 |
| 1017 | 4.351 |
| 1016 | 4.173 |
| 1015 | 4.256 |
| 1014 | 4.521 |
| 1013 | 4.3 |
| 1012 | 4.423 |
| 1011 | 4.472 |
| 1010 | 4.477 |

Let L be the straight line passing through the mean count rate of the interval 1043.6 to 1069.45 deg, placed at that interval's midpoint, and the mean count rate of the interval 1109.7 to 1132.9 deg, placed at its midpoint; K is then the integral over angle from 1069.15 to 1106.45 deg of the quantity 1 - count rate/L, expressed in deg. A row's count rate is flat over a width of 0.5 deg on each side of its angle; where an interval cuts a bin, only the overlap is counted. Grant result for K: 1.5 deg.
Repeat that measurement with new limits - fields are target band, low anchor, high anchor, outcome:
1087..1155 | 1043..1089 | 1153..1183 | -0.66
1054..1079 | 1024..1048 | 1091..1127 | 2.44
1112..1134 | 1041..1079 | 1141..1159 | -2.18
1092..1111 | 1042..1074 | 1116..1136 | 0.54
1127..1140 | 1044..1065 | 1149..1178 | -0.53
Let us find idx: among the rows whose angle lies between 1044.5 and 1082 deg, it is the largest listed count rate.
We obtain 3.493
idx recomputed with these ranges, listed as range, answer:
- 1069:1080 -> 3.426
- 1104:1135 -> 3.868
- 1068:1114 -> 3.77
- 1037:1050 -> 3.678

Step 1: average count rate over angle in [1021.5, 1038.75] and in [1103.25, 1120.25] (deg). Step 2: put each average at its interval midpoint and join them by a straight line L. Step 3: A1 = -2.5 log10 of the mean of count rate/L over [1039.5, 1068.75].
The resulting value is 0.11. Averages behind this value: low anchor 3.63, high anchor 3.63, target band 3.28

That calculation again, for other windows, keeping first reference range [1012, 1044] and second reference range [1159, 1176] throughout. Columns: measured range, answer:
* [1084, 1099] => 0.15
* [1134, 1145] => 0.08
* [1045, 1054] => 0.14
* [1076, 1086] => 0.15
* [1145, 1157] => 0.11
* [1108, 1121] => 0.03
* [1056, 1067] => 0.20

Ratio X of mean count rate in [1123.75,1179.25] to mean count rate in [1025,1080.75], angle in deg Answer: 1.08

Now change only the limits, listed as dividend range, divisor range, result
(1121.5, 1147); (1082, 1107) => 1.07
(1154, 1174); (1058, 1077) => 1.15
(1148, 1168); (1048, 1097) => 1.10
